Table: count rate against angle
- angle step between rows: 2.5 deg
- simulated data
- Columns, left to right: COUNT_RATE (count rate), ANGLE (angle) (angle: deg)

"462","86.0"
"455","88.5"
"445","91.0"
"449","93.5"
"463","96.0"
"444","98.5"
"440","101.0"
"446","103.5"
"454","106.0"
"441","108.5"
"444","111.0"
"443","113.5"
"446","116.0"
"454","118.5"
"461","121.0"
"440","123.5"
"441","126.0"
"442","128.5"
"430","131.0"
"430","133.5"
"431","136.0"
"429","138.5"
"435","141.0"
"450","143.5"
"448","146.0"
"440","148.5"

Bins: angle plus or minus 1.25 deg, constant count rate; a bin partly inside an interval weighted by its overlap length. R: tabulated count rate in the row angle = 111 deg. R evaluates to 444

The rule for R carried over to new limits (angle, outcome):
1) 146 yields 448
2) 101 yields 440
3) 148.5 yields 440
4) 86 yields 462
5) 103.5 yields 446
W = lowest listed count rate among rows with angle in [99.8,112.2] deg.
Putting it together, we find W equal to 440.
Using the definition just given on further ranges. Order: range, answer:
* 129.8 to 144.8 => 429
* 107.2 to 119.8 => 441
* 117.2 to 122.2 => 454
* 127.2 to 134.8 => 430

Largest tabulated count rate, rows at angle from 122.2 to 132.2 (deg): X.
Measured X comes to 442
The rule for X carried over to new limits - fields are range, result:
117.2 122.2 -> 461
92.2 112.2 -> 463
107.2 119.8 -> 454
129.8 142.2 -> 435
